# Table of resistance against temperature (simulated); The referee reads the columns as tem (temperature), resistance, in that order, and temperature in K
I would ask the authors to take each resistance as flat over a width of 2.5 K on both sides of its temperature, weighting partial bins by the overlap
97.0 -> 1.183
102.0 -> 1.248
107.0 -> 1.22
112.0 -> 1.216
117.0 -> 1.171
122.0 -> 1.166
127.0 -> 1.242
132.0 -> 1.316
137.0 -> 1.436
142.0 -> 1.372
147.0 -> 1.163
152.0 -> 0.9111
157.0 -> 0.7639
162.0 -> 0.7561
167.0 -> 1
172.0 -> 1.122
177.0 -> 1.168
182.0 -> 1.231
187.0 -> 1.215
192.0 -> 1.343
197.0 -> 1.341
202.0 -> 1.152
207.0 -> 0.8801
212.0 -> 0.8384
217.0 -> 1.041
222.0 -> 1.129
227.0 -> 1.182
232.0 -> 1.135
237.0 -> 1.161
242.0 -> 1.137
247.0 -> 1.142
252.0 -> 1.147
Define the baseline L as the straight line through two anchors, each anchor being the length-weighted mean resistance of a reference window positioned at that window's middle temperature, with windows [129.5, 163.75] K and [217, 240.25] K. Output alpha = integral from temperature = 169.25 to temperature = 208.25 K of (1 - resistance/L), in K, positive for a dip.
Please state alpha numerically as -2.2 K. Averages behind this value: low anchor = 1.11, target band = 1.19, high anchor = 1.14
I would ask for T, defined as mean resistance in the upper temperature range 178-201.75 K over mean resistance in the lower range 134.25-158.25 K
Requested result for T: 1.10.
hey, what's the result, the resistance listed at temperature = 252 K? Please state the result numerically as 1.147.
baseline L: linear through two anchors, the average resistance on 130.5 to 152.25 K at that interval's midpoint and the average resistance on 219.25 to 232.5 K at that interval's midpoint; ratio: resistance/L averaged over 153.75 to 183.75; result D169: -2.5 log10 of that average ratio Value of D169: 0.22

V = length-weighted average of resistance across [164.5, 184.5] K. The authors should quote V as 1.13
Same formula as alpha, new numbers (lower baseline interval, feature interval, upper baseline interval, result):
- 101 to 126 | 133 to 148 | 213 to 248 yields -2.0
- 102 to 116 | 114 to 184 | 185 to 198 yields 7.0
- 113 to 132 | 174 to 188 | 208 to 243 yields -0.8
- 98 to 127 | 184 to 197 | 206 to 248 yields -2.0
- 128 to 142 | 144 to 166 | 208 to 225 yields 6.2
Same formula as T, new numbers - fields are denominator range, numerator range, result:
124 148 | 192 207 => 0.92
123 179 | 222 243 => 1.03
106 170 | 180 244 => 1.00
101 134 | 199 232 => 0.86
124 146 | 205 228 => 0.76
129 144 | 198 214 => 0.73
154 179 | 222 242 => 1.20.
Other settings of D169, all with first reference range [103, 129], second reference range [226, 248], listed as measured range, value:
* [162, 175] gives 0.17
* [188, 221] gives 0.06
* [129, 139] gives -0.14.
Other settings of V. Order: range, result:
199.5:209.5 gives 1.02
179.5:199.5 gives 1.28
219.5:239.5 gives 1.15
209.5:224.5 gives 1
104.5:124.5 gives 1.19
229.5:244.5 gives 1.14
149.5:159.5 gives 0.838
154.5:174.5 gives 0.911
